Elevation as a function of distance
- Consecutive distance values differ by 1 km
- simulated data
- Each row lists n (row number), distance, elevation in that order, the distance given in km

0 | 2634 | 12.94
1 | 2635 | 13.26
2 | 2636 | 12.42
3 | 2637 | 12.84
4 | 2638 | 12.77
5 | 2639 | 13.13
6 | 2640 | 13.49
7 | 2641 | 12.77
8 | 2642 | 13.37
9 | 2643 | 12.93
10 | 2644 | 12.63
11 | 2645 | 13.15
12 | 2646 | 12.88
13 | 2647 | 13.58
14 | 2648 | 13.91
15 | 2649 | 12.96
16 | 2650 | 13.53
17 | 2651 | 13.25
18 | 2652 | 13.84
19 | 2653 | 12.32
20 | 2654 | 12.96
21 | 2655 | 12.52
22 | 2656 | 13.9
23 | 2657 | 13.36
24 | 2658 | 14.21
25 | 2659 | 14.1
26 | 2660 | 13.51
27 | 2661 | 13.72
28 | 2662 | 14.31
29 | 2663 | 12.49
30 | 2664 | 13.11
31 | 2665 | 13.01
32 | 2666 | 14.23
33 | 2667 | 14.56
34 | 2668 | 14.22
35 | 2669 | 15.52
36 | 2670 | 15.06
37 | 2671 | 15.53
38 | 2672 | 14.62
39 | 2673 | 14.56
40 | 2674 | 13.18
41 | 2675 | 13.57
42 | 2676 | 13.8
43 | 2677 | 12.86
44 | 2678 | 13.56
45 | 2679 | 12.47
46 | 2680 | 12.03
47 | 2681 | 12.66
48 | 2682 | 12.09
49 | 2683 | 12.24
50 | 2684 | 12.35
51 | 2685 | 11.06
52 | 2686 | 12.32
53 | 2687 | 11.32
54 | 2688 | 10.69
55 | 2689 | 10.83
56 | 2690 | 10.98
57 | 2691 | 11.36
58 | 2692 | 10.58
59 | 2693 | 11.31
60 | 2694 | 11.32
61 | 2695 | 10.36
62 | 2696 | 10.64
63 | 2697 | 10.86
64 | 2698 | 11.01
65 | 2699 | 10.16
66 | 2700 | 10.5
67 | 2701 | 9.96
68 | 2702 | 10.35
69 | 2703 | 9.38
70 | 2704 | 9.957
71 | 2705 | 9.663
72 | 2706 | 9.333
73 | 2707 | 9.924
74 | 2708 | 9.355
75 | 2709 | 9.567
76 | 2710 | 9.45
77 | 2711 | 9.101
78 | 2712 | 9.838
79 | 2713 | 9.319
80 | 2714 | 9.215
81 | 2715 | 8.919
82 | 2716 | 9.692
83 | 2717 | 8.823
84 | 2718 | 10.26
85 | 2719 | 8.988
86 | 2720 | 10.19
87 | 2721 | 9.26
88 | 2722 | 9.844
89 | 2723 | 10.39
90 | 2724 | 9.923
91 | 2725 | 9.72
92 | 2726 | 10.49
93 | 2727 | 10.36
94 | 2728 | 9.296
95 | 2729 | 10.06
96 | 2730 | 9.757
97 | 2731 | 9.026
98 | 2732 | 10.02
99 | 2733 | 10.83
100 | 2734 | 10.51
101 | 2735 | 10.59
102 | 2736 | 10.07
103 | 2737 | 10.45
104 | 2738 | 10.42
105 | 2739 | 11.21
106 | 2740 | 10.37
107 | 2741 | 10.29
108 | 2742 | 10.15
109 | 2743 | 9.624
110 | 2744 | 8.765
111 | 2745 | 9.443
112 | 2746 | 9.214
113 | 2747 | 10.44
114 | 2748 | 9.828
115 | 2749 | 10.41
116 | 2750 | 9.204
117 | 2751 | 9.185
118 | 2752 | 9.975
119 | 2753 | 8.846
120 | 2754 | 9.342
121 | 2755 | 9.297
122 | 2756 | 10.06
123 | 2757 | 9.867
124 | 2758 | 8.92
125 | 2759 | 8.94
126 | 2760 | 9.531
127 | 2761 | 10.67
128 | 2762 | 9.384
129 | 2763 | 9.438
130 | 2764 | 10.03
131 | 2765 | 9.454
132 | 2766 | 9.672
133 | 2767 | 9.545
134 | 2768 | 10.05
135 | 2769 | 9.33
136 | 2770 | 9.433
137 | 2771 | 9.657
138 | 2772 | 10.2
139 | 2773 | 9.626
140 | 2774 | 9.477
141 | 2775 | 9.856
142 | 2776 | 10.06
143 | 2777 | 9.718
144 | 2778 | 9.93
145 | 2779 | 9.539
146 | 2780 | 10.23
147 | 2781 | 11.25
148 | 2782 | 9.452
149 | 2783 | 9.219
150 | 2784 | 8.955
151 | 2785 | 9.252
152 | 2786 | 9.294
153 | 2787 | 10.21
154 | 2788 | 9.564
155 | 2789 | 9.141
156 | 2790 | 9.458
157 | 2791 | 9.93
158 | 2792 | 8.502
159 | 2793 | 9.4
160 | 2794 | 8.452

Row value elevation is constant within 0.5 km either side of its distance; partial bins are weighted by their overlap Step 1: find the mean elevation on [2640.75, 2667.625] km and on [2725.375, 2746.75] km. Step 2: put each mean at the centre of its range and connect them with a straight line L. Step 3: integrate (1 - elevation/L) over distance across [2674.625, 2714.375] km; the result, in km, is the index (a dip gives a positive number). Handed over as 2.8 km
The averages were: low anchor 13.4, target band 10.9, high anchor 10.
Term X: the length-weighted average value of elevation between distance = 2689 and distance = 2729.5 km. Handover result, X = 10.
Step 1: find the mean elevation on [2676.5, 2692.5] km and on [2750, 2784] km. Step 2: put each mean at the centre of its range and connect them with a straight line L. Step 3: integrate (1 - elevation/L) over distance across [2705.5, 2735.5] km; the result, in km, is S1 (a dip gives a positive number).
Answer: 3.1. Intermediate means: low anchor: 11.8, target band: 9.73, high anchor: 9.65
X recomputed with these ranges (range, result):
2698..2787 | 9.77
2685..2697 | 11.1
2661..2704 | 12.3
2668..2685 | 13.5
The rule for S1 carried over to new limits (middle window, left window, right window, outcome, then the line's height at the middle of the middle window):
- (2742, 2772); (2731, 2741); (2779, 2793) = 1.38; 10.1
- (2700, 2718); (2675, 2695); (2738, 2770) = 2.53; 11.1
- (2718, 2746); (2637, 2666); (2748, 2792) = 2.08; 10.8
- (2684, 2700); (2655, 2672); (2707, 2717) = 0.39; 11.3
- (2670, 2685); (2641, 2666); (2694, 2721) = -1.86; 11.8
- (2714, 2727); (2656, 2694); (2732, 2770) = 1.61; 11.1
